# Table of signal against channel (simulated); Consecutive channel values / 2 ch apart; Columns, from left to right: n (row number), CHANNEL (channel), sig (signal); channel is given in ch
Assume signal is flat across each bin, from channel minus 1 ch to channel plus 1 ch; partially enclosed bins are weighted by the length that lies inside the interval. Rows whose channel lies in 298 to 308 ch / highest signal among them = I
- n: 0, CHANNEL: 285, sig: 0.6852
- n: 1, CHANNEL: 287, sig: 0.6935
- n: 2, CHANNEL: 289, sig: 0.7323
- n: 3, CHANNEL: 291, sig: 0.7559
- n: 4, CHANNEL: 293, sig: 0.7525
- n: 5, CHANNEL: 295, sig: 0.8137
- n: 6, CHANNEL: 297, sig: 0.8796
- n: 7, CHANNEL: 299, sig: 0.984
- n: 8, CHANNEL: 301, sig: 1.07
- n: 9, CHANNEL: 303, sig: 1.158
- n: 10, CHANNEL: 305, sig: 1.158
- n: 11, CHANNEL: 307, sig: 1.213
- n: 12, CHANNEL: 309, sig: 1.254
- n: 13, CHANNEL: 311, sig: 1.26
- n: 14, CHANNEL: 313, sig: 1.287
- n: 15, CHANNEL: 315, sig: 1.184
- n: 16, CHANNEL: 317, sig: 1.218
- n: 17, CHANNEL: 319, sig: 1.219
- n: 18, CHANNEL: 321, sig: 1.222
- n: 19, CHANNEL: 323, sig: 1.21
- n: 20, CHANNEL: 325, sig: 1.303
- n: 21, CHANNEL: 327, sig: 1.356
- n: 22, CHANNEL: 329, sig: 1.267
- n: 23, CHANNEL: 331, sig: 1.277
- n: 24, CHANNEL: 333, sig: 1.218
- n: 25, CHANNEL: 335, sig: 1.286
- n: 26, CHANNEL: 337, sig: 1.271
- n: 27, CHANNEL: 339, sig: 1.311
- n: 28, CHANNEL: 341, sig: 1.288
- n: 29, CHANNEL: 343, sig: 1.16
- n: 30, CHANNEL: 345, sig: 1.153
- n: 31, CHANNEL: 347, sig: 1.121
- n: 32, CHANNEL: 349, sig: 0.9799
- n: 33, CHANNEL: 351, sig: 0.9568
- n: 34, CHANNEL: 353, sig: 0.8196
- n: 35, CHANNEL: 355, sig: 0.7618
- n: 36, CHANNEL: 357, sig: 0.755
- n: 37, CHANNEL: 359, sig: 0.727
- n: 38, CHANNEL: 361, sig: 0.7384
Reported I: 1.213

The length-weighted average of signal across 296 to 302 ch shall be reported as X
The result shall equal 0.978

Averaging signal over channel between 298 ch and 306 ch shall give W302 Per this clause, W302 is 1.09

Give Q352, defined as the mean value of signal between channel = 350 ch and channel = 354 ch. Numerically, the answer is 0.888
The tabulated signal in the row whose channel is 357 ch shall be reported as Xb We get 0.755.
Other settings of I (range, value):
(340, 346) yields 1.288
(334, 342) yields 1.311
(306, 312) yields 1.26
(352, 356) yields 0.8196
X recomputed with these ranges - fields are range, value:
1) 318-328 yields 1.26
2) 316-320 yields 1.22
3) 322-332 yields 1.28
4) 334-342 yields 1.29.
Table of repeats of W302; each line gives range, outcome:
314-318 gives 1.2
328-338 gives 1.26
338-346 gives 1.23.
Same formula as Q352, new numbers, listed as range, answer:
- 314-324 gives 1.21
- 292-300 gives 0.857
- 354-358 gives 0.758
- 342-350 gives 1.1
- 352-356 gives 0.791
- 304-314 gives 1.23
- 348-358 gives 0.855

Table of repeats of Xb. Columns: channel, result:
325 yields 1.303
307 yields 1.213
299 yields 0.984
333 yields 1.218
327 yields 1.356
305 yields 1.158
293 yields 0.7525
